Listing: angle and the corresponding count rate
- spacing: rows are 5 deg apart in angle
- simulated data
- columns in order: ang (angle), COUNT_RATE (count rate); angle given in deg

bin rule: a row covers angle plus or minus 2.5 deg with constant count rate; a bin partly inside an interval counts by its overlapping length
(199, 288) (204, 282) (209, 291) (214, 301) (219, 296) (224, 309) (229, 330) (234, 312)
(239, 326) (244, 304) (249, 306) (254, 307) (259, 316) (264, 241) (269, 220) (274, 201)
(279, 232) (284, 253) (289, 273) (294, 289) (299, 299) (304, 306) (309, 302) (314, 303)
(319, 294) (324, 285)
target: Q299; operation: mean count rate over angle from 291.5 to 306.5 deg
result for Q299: 298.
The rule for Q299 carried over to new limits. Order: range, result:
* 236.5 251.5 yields 312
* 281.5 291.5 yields 263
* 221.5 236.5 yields 317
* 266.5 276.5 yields 210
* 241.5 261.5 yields 308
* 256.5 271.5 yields 259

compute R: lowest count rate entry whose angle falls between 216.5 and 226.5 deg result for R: 296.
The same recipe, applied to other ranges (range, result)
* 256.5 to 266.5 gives 241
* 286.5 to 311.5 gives 273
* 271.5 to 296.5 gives 201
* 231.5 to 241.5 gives 312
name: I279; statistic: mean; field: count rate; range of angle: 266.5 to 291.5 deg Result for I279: 236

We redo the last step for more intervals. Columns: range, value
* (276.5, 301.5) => 269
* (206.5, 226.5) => 299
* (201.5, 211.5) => 286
